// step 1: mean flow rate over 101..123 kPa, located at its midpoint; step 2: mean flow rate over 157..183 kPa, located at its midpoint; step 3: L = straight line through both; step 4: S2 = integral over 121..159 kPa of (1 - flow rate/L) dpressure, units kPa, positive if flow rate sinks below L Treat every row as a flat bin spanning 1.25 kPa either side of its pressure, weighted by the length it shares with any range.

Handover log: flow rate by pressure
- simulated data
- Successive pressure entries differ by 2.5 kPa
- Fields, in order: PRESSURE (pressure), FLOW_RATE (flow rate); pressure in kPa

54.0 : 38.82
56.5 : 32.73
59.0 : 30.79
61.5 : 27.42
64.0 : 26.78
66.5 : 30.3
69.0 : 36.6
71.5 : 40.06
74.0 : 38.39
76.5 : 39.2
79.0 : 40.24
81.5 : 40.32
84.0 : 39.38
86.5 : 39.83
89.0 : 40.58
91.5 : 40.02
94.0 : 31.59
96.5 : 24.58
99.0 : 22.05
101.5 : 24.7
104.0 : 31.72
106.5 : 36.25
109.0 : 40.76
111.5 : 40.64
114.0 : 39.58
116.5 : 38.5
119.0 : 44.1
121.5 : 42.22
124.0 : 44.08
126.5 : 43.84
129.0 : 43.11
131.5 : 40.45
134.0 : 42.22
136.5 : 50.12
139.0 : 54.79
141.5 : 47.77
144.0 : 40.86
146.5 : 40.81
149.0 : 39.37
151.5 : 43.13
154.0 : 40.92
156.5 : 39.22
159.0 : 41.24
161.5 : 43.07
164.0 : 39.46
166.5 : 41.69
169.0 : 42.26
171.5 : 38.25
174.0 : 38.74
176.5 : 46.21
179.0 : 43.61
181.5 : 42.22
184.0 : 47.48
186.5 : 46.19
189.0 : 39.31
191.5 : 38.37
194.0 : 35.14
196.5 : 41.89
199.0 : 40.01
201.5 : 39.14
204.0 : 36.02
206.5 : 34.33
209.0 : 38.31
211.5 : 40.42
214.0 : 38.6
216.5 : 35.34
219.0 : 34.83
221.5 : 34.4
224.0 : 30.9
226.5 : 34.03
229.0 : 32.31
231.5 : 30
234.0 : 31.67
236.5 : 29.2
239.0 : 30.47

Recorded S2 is -3.5 kPa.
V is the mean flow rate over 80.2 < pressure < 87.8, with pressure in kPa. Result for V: 39.9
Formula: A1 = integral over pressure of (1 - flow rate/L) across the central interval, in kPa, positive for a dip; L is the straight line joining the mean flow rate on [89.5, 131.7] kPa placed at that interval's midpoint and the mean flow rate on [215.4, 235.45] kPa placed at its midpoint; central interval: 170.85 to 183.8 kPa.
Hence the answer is -2.9 kPa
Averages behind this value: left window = 36.9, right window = 32.9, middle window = 42.4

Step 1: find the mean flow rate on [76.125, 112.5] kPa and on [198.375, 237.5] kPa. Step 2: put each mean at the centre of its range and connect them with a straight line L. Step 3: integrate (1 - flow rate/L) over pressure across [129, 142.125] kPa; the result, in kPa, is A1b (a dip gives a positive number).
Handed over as -4.3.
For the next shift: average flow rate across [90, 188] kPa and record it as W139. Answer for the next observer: 40.5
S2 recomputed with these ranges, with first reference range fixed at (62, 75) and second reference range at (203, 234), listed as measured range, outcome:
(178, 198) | -4.1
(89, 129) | -2.9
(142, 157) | -2.9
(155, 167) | -2.2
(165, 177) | -2.3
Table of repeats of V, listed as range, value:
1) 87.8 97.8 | 34.1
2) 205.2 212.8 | 37.7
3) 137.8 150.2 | 44.7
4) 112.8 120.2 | 40.7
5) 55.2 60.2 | 31.8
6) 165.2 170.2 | 41.9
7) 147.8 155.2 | 41.2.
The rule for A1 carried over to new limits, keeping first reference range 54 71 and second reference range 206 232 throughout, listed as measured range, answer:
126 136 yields -2.9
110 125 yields -3.9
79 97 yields -2.8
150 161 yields -2.5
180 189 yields -2.7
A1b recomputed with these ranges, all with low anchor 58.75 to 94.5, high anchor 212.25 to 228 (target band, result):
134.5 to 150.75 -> -4.4 kPa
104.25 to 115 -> -0.8 kPa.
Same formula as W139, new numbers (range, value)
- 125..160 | 43.4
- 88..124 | 35.8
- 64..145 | 38.8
